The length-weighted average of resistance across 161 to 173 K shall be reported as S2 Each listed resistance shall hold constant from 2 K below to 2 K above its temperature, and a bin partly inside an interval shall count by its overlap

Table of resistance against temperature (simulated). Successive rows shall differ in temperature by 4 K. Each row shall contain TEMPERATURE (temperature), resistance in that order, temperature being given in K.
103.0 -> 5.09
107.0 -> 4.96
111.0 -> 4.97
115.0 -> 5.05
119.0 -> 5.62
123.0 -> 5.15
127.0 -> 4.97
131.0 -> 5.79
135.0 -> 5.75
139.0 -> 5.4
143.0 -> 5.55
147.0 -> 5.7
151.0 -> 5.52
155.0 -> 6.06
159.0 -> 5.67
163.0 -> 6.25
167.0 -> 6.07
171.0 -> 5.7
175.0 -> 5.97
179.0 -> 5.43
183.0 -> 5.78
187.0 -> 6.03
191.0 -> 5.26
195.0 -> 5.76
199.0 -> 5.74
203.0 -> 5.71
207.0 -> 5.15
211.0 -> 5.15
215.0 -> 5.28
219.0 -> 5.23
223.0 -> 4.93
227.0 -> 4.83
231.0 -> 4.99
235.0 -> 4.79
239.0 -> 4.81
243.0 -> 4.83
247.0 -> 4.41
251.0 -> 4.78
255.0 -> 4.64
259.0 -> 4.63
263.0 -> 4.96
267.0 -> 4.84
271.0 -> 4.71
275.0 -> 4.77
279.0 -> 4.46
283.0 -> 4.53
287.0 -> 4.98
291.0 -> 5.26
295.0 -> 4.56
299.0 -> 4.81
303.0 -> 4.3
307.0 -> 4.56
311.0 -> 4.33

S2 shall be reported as 6.01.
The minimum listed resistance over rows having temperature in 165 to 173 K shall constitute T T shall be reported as 5.7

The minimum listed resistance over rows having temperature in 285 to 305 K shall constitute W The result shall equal 4.3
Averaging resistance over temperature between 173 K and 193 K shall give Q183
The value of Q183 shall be 5.69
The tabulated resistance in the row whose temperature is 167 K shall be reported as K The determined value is 6.07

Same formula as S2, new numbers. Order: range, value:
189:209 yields 5.52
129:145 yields 5.62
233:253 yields 4.72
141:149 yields 5.62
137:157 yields 5.65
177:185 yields 5.61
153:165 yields 5.99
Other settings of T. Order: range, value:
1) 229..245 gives 4.79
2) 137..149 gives 5.4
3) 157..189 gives 5.43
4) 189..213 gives 5.15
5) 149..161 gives 5.52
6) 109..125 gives 4.97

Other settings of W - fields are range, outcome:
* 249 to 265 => 4.63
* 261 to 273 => 4.71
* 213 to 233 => 4.83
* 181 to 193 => 5.26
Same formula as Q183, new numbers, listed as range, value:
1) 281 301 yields 4.83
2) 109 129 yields 5.15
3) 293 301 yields 4.68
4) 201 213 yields 5.34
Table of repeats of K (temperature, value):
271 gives 4.71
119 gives 5.62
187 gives 6.03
